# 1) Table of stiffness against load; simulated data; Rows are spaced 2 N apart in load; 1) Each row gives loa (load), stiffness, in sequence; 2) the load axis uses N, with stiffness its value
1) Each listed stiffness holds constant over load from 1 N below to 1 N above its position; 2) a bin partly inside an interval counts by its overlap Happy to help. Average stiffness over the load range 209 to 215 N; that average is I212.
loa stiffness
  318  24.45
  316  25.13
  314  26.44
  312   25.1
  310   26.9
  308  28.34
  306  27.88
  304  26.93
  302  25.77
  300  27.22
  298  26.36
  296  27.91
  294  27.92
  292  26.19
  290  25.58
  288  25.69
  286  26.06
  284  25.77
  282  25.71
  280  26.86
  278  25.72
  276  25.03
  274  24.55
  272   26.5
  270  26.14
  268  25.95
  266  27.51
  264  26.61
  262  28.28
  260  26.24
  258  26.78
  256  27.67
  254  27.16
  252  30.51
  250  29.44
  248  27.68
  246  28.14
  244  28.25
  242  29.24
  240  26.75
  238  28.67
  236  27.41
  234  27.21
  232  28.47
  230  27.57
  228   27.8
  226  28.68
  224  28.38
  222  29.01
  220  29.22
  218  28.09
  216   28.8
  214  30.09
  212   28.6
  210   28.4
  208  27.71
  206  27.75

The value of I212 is 29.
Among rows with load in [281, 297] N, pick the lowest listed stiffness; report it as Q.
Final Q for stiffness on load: 25.58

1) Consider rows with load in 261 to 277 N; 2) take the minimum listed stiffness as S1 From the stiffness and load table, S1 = 24.55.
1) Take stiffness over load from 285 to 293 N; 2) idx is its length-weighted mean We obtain 25.9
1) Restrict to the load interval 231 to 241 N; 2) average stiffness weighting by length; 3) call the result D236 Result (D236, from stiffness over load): 27.7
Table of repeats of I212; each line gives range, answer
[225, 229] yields 28.2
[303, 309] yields 27.7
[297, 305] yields 26.6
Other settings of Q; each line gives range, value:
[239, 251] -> 26.75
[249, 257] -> 27.16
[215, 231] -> 27.57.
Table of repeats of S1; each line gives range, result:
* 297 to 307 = 25.77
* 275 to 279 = 25.03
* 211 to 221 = 28.09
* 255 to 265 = 26.24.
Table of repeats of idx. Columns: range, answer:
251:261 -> 27.7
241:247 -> 28.5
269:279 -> 25.6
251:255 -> 28.8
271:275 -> 25.5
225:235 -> 27.9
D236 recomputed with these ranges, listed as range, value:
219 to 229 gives 28.6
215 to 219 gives 28.4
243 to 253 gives 28.8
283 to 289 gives 25.8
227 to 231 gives 27.7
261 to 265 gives 27.4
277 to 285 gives 26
